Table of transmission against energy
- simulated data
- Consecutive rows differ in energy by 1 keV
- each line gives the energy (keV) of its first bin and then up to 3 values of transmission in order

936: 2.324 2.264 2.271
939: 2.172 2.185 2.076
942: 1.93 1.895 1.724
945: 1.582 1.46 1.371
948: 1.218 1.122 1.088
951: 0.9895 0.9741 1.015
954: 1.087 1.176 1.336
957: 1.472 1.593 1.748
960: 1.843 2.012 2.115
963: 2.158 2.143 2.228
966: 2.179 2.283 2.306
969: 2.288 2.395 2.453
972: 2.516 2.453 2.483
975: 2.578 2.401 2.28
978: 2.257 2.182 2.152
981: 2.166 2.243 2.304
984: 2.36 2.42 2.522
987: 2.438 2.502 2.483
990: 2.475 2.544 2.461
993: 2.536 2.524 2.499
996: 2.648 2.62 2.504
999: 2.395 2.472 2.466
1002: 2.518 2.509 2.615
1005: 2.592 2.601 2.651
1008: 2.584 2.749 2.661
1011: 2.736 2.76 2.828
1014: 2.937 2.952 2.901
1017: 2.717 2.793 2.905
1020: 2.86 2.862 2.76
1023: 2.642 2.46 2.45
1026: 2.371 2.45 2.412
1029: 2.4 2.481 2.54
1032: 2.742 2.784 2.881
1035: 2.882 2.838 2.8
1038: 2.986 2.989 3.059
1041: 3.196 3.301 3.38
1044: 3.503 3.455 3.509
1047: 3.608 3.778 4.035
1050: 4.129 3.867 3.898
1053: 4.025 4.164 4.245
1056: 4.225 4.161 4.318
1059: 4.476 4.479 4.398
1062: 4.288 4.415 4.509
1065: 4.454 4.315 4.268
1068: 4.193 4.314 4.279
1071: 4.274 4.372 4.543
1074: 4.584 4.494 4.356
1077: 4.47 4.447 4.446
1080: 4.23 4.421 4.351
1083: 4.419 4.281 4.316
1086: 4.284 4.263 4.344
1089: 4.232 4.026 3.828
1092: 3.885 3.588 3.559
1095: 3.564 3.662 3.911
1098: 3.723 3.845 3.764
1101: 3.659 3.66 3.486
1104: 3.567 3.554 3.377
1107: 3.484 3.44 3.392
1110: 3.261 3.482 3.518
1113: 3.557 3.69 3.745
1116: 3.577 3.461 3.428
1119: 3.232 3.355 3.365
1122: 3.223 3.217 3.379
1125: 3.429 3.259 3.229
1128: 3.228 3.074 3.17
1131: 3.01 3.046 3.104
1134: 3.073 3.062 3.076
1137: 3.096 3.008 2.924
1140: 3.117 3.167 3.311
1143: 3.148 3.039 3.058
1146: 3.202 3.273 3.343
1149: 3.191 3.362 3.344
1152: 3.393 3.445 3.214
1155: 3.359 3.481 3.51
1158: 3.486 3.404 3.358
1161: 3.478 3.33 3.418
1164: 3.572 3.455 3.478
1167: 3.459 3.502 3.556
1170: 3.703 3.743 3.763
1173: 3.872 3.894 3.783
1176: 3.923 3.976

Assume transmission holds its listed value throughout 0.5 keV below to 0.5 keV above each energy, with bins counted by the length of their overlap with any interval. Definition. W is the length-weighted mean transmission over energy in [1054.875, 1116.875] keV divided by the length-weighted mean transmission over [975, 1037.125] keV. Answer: 1.57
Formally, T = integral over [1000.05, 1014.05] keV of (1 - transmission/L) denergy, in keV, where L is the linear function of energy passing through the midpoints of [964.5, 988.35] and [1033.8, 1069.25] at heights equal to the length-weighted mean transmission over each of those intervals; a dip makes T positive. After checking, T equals 1.46 keV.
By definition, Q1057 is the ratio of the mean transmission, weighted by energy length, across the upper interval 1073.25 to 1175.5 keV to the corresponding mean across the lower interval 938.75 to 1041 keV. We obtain 1.54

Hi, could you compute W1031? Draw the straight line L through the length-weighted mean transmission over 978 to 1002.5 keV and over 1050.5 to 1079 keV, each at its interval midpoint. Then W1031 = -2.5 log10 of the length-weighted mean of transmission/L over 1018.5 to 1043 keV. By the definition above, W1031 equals 0.24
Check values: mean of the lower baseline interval 2.43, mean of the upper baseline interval 4.32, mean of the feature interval 2.76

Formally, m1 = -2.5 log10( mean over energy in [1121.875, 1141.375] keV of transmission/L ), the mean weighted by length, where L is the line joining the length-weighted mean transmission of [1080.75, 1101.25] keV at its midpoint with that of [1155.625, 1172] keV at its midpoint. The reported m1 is 0.18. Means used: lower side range 4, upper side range 3.5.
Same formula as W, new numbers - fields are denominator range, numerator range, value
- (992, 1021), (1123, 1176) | 1.25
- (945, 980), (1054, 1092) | 2.33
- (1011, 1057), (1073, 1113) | 1.26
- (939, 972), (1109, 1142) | 1.87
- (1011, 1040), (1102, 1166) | 1.22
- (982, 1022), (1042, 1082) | 1.60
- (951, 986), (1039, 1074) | 1.98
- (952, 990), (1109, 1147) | 1.54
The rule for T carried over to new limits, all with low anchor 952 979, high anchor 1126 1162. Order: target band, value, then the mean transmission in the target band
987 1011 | -3.3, 2.55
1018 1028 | -1.0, 2.64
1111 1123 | -1.7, 3.46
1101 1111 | -1.7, 3.48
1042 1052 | -4.4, 3.69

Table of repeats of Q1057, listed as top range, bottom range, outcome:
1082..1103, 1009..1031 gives 1.47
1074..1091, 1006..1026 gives 1.58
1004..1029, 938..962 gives 1.73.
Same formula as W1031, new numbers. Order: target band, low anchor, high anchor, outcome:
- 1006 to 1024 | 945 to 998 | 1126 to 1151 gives -0.18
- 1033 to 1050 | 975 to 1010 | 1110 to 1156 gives -0.19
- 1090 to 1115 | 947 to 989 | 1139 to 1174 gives -0.21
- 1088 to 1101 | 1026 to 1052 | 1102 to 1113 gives -0.12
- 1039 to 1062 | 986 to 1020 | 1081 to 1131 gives -0.24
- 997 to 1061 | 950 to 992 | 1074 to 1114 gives -0.04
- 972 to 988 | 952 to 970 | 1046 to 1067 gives -0.04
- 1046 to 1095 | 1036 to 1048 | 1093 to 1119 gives -0.23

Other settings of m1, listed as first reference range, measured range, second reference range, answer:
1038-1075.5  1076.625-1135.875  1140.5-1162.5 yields 0.00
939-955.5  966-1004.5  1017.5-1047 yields -0.17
